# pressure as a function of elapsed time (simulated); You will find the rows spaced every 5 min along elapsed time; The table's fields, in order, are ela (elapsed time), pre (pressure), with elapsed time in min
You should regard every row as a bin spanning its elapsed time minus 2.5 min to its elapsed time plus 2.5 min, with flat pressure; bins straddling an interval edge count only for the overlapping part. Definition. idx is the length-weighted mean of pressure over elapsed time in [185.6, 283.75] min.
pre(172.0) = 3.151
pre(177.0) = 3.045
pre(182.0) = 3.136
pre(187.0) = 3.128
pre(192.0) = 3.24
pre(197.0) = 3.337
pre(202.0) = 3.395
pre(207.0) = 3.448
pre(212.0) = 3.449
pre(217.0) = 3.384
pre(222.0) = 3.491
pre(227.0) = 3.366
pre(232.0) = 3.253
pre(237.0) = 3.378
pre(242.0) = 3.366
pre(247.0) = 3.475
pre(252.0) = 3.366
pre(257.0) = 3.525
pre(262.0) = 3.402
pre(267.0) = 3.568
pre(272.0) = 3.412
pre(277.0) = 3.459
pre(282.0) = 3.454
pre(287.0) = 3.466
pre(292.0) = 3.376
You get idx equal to 3.4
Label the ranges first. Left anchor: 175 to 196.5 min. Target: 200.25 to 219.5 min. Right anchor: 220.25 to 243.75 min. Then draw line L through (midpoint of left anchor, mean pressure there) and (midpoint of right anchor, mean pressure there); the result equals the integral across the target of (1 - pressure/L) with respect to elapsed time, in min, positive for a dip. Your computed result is -0.9 min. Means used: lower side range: 3.16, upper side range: 3.37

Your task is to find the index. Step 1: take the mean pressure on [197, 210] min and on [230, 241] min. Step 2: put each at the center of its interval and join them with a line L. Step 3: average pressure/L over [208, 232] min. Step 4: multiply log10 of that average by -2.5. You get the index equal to -0.01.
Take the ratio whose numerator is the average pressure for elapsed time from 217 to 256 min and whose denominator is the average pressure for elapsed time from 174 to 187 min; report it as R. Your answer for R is 1.09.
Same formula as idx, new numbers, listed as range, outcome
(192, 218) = 3.39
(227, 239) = 3.32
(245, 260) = 3.45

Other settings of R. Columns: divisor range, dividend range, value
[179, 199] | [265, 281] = 1.08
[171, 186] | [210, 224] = 1.11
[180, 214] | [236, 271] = 1.04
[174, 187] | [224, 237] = 1.07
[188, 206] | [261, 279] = 1.04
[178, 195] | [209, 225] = 1.09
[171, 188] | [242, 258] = 1.10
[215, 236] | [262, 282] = 1.03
